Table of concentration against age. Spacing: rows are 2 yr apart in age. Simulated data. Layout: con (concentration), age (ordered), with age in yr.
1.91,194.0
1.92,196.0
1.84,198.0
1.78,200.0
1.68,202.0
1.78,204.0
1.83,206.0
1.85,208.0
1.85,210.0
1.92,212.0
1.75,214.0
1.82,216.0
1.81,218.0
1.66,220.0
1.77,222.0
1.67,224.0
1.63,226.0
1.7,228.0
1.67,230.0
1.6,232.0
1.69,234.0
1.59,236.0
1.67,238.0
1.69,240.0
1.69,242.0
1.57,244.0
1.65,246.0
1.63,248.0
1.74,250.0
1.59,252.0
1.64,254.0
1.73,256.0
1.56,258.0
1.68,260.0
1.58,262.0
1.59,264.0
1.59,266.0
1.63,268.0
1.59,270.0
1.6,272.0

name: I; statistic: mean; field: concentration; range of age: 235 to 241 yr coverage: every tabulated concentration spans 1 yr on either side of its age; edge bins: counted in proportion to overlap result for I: 1.65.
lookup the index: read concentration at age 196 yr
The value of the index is 1.92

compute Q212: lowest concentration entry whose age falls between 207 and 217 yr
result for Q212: 1.75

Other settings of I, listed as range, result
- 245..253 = 1.65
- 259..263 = 1.63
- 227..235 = 1.67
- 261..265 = 1.58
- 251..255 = 1.61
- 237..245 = 1.65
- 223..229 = 1.67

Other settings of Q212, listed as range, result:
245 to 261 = 1.56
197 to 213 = 1.68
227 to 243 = 1.59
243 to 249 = 1.57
